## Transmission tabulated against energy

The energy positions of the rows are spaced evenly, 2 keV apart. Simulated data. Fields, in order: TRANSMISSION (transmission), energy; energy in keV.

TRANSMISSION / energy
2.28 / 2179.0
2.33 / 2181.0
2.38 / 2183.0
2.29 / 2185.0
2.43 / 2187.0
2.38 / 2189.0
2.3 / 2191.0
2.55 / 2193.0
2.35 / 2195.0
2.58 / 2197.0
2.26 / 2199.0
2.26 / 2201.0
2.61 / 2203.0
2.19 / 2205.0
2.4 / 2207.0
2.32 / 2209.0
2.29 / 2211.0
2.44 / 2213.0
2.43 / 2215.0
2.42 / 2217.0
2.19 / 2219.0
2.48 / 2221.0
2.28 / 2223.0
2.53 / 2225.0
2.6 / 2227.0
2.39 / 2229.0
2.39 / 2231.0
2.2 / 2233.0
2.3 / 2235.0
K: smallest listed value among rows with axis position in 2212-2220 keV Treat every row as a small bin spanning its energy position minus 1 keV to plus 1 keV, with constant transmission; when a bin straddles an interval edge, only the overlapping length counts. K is 2.19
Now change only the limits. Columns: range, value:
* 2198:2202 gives 2.26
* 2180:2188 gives 2.29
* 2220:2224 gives 2.28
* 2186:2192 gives 2.3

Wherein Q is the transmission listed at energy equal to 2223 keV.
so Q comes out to 2.28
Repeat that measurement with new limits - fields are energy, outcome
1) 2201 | 2.26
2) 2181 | 2.33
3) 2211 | 2.29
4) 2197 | 2.58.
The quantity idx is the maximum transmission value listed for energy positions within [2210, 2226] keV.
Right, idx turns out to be 2.53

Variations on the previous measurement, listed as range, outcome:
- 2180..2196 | 2.55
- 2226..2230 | 2.6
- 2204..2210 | 2.4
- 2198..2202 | 2.26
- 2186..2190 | 2.43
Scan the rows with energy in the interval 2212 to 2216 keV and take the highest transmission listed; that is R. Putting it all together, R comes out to 2.44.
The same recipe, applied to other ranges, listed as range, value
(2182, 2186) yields 2.38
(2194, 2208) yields 2.61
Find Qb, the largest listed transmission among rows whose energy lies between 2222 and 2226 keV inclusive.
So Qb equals 2.53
